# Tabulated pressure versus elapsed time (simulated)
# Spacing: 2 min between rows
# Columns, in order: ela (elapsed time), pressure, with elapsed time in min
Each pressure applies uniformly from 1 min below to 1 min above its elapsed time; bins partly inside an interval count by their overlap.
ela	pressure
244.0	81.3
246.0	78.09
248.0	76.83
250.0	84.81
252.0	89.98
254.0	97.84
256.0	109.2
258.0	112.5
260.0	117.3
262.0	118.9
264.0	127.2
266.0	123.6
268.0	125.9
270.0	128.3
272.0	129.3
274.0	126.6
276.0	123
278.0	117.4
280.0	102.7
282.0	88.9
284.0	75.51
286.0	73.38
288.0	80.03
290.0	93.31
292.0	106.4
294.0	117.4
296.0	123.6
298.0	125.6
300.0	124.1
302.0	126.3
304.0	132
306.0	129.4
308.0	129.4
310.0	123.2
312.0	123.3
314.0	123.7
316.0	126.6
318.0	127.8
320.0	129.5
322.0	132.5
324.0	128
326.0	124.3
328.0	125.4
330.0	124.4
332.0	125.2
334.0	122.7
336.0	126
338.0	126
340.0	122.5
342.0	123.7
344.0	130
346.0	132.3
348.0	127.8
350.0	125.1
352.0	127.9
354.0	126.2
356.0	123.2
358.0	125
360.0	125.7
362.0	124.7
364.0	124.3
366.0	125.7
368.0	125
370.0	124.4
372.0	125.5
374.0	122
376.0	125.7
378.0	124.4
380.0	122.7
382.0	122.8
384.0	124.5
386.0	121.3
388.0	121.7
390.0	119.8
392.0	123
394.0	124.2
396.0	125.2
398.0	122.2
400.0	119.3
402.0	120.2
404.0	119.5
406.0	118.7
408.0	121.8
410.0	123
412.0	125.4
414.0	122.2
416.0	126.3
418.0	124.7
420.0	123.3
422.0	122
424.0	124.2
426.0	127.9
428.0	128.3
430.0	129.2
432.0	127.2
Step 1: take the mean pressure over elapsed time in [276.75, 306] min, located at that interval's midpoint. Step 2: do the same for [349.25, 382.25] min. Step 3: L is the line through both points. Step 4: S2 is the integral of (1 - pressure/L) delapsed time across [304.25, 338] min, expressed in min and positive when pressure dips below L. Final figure -3.6 min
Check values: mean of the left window 107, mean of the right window 125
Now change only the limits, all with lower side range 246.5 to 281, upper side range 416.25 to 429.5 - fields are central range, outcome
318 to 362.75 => -3.0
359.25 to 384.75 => -0.7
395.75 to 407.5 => 0.3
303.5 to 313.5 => -1.0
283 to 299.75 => 2.0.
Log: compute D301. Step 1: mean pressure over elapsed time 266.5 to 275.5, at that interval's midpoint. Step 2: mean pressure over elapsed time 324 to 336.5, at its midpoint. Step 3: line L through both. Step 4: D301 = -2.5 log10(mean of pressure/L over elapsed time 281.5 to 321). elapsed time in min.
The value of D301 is 0.105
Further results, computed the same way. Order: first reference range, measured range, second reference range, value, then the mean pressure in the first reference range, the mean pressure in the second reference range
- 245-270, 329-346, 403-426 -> -0.097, 106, 123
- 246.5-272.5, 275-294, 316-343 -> 0.193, 110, 126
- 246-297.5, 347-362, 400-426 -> -0.088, 106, 123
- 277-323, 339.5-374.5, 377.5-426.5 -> -0.059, 114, 123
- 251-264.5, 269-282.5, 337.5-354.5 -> -0.042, 110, 127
